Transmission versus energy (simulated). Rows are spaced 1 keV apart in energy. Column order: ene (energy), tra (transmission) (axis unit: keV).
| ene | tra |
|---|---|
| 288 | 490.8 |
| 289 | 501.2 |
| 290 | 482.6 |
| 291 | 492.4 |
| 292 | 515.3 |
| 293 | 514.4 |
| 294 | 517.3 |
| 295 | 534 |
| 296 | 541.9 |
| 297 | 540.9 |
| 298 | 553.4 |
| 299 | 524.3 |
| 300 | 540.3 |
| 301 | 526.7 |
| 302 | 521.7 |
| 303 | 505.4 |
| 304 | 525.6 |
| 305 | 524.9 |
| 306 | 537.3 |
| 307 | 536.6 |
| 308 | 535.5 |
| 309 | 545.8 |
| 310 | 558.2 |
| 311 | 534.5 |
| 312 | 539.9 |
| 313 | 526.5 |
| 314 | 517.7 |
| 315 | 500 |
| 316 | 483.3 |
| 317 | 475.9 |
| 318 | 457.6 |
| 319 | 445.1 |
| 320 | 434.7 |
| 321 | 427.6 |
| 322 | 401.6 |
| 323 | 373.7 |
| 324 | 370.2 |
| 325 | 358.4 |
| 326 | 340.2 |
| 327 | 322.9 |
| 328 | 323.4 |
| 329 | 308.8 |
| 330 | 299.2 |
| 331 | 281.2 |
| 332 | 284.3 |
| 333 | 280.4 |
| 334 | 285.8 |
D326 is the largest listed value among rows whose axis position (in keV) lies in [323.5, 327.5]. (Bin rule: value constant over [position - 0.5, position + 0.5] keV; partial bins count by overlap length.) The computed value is 370.2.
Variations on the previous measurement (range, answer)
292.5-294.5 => 517.3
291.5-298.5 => 553.4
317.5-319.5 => 457.6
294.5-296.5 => 541.9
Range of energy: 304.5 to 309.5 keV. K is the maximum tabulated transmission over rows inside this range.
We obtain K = 545.8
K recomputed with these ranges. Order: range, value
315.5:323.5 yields 483.3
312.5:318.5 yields 526.5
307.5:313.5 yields 558.2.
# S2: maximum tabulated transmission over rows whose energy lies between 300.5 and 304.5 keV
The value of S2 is 526.7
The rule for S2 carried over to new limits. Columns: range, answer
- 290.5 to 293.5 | 515.3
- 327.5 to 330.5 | 323.4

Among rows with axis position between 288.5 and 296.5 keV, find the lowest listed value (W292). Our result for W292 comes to 482.6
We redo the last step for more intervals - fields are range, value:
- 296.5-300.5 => 524.3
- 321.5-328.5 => 322.9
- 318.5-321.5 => 427.6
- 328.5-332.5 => 281.2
